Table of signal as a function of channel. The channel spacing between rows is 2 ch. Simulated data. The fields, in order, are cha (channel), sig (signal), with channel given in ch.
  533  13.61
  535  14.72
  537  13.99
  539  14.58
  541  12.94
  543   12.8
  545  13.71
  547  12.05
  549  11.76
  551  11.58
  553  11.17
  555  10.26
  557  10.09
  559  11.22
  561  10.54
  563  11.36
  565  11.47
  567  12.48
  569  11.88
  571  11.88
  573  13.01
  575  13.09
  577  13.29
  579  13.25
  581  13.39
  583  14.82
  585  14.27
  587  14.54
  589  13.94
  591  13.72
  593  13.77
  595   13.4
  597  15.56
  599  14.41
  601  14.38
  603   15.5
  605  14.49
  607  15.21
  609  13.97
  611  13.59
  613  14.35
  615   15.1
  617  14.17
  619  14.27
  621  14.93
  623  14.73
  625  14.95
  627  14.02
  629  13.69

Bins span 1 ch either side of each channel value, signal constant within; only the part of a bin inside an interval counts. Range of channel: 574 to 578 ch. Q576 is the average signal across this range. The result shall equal 13.2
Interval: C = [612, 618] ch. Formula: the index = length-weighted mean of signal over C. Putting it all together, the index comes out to 14.5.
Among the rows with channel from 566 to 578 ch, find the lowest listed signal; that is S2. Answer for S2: 11.88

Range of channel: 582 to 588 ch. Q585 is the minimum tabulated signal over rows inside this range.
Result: 14.27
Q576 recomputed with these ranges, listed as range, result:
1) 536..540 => 14.3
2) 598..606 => 14.7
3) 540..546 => 13.2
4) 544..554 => 12.1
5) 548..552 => 11.7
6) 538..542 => 13.8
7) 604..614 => 14.3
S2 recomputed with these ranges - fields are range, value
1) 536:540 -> 13.99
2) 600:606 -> 14.38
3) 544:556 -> 10.26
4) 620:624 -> 14.73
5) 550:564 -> 10.09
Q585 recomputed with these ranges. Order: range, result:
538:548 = 12.05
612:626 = 14.17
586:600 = 13.4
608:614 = 13.59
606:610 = 13.97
